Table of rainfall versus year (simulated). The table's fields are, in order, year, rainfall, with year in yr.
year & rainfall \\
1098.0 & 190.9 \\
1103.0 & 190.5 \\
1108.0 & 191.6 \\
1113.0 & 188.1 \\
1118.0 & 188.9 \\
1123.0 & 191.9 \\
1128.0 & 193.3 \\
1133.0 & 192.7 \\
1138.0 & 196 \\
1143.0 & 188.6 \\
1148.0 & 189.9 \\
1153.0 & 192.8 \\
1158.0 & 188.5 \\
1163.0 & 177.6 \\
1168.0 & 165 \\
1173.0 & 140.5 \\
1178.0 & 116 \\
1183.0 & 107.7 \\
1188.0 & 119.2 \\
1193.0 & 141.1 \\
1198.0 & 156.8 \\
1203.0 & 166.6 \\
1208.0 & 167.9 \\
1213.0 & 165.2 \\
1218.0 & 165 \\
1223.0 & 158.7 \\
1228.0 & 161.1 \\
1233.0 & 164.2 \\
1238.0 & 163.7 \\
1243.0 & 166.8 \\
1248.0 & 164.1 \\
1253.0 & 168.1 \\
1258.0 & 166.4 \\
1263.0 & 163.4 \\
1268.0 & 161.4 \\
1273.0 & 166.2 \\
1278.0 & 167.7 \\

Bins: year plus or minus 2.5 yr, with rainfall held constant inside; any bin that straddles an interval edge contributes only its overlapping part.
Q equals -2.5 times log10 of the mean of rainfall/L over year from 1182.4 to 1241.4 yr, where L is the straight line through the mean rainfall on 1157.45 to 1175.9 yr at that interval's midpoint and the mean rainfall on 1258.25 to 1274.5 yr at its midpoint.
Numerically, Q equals 0.06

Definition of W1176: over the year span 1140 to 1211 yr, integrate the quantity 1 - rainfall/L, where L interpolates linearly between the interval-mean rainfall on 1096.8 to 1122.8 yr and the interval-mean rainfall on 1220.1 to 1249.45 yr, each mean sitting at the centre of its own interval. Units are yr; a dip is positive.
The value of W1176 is 7.0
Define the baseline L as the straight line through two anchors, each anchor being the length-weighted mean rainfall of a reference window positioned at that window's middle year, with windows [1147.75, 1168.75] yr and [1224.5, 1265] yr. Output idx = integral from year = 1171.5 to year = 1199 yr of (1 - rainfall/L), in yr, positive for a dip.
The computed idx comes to 7.60 yr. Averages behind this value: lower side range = 183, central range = 128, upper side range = 165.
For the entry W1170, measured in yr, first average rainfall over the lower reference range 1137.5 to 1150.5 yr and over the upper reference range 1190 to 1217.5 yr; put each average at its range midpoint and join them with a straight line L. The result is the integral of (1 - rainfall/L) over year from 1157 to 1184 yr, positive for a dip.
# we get 4.3 yr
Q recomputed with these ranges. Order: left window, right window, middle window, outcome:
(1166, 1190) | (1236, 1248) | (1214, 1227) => -0.06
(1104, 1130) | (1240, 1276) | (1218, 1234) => 0.06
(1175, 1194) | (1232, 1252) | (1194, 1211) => -0.20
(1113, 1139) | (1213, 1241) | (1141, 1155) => -0.03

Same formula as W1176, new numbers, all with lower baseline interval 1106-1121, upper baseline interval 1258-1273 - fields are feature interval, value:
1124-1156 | -1.2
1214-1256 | 1.2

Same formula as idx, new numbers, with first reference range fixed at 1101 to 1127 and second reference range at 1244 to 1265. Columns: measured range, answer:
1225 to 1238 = 0.53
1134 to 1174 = 0.36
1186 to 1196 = 2.53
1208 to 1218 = 0.41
